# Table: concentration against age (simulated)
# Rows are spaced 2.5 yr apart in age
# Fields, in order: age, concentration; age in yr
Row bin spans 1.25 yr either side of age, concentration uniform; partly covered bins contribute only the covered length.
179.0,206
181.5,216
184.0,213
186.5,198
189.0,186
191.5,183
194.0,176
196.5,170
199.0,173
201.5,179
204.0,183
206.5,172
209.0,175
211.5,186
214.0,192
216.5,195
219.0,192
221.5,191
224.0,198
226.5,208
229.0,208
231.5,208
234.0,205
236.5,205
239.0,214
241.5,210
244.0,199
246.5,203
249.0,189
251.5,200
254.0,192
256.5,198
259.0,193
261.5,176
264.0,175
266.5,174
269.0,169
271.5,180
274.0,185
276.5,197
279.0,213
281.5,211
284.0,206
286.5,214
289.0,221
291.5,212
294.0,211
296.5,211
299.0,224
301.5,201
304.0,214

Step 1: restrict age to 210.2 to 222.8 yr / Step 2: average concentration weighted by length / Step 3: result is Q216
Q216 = 191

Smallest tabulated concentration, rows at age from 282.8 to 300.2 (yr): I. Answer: 206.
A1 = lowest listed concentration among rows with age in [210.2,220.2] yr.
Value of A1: 186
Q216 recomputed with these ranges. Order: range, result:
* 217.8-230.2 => 199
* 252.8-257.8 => 195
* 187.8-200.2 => 178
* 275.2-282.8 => 207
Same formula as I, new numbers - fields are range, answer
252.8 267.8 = 174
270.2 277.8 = 180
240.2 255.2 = 189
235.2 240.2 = 205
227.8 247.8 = 199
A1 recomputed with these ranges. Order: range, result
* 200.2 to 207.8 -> 172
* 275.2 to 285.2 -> 197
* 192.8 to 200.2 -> 170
